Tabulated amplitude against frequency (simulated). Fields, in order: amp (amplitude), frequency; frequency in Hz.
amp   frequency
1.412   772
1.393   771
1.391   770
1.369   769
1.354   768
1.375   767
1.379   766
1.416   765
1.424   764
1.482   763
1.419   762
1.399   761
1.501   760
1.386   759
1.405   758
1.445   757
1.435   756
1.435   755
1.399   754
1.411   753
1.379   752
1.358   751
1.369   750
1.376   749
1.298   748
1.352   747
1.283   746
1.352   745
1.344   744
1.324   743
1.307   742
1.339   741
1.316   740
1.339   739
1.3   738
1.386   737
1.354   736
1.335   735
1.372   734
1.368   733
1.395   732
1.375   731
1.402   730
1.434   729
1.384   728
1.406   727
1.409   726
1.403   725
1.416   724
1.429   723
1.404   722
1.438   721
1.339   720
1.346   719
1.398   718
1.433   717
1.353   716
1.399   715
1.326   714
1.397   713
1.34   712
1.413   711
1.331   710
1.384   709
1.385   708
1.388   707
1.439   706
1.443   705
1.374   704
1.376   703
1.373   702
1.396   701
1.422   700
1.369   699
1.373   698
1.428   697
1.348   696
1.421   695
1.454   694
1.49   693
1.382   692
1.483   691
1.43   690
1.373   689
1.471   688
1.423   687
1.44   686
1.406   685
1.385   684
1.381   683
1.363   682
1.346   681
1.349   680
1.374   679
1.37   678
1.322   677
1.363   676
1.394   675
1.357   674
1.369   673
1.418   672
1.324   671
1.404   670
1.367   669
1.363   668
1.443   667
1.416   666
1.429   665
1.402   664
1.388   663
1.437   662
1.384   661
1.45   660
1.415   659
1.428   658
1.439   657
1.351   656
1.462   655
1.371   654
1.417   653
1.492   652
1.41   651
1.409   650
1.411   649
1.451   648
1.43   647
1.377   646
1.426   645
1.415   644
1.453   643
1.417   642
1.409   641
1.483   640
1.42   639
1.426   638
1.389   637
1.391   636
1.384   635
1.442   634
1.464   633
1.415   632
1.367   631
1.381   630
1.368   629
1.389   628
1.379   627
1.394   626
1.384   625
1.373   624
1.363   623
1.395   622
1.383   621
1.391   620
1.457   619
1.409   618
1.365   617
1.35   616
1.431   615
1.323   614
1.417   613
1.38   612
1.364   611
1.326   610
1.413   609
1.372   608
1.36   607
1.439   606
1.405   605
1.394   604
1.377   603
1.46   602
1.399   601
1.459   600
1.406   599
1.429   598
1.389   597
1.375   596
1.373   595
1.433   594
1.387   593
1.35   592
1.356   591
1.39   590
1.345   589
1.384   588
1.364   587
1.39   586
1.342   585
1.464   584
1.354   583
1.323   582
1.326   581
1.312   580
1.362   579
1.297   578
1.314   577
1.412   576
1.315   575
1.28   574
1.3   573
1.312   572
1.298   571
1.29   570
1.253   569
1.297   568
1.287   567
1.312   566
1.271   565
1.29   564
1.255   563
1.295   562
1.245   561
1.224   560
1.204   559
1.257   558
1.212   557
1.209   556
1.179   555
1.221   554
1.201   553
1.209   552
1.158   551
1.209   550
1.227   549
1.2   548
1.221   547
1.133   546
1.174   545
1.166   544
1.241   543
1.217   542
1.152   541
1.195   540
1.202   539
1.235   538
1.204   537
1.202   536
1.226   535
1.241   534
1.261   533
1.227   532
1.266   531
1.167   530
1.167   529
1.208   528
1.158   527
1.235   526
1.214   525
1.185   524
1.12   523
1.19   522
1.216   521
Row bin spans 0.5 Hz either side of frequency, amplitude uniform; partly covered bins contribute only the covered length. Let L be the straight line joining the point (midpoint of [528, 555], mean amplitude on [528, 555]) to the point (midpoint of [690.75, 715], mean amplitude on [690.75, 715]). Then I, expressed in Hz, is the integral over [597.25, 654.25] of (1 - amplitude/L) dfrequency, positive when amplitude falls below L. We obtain -4.34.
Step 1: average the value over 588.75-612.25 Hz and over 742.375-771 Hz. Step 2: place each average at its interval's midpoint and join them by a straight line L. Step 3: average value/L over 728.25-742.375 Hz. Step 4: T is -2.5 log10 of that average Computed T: 0.02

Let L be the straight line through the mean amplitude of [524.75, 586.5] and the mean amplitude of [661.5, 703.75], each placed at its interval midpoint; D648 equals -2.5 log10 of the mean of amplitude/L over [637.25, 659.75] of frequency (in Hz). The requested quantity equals -0.05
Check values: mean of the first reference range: 1.25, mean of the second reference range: 1.4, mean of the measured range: 1.42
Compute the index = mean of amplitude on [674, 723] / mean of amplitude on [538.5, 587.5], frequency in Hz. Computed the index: 1.1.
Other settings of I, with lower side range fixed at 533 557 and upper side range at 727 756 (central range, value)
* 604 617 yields -1.30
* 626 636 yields -0.99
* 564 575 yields -0.62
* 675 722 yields -2.30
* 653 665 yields -1.09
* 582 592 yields -1.10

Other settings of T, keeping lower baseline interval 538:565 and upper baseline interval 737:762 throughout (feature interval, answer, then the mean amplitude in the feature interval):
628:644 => -0.11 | 1.41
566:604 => -0.10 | 1.36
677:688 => -0.05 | 1.38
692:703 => -0.06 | 1.4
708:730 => -0.03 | 1.39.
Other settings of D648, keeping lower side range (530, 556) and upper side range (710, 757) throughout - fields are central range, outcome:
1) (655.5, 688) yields -0.06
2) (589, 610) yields -0.11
